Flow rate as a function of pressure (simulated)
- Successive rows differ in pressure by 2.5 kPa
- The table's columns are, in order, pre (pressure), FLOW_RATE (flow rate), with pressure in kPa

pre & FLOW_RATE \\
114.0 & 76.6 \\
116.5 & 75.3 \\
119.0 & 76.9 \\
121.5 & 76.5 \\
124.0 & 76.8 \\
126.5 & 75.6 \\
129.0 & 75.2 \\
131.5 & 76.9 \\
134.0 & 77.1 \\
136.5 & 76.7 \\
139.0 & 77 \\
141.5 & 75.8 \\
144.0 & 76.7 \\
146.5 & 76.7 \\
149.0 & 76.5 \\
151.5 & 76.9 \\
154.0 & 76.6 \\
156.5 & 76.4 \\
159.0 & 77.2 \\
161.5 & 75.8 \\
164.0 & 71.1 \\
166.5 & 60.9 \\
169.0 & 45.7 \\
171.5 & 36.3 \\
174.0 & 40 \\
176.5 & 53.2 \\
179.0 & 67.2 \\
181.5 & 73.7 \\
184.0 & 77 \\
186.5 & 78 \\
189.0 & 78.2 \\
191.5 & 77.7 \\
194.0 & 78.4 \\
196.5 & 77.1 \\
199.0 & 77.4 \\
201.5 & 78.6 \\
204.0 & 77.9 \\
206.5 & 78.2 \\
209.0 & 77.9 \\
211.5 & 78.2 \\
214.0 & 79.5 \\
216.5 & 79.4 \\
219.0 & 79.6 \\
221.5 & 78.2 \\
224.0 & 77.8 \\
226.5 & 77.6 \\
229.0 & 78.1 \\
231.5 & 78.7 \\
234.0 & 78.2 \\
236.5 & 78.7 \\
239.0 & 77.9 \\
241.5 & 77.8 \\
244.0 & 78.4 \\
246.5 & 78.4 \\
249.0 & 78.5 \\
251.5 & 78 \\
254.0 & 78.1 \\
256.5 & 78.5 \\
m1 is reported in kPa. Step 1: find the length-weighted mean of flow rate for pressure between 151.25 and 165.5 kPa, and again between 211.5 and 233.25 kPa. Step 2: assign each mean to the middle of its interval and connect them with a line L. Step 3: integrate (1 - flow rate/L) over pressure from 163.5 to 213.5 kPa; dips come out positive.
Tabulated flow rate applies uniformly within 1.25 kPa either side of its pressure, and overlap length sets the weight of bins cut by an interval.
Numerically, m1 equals 5.0 kPa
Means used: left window 75.3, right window 78.6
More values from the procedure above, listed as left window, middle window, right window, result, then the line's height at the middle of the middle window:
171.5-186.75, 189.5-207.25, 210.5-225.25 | -1.98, 70.2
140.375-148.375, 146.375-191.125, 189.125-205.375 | 5.50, 77.1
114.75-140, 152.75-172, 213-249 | 2.74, 77.1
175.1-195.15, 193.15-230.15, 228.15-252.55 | -1.43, 75.4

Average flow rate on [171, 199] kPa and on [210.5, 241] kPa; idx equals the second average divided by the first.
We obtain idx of 1.15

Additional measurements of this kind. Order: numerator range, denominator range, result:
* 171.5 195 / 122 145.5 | 0.88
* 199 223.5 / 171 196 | 1.17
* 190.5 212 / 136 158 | 1.02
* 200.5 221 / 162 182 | 1.40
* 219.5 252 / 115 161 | 1.02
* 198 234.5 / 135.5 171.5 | 1.10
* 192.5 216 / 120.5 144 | 1.02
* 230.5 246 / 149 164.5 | 1.03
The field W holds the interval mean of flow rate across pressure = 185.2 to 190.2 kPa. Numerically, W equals 78.1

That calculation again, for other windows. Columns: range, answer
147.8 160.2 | 76.7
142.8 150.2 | 76.6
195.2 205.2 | 77.8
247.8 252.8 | 78.2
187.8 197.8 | 77.8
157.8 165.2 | 74.7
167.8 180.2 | 48.4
